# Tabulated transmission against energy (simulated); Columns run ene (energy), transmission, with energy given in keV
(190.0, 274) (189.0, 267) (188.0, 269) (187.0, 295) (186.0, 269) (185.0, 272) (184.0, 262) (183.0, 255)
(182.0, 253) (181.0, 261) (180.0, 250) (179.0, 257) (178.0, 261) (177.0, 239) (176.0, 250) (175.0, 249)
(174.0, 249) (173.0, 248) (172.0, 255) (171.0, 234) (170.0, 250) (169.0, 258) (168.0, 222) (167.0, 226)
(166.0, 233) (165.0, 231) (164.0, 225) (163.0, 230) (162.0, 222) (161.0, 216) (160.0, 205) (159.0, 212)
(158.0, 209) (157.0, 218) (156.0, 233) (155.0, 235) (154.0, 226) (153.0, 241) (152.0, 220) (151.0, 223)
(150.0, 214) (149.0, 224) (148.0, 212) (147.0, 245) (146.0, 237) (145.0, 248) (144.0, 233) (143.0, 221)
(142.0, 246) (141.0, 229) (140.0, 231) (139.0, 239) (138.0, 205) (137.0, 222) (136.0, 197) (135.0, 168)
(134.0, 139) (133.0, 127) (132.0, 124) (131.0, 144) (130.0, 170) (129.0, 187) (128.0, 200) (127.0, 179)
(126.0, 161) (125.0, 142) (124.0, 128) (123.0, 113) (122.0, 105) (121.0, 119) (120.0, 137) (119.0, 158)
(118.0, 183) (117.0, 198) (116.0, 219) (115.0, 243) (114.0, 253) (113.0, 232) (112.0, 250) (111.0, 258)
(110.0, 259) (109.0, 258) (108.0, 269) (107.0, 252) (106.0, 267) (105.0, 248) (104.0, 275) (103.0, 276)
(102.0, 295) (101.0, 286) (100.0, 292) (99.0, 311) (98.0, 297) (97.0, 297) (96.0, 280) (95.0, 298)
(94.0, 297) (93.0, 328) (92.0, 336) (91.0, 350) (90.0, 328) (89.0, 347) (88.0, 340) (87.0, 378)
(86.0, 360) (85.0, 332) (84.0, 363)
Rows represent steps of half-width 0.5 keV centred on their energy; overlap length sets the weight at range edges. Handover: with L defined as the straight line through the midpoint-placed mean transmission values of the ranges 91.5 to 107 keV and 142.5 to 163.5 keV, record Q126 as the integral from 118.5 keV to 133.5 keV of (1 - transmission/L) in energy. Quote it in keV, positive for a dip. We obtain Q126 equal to 6.5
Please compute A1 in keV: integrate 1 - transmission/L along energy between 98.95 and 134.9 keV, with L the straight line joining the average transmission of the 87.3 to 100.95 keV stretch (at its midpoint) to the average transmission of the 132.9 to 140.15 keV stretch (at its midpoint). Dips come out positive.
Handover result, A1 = 6.82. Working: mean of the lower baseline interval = 315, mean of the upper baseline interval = 193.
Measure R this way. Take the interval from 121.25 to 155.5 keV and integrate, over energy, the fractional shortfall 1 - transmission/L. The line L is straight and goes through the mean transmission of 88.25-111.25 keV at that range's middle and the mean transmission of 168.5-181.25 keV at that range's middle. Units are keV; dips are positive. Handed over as 9.5 keV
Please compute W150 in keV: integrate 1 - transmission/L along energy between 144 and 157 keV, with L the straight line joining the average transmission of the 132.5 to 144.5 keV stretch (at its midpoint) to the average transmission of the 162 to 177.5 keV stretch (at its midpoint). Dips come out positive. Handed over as -0.7 keV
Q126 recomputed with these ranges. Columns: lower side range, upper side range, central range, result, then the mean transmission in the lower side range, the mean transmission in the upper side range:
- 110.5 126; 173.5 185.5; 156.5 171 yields 0.6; 182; 255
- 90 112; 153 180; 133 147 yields 2.3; 287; 235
